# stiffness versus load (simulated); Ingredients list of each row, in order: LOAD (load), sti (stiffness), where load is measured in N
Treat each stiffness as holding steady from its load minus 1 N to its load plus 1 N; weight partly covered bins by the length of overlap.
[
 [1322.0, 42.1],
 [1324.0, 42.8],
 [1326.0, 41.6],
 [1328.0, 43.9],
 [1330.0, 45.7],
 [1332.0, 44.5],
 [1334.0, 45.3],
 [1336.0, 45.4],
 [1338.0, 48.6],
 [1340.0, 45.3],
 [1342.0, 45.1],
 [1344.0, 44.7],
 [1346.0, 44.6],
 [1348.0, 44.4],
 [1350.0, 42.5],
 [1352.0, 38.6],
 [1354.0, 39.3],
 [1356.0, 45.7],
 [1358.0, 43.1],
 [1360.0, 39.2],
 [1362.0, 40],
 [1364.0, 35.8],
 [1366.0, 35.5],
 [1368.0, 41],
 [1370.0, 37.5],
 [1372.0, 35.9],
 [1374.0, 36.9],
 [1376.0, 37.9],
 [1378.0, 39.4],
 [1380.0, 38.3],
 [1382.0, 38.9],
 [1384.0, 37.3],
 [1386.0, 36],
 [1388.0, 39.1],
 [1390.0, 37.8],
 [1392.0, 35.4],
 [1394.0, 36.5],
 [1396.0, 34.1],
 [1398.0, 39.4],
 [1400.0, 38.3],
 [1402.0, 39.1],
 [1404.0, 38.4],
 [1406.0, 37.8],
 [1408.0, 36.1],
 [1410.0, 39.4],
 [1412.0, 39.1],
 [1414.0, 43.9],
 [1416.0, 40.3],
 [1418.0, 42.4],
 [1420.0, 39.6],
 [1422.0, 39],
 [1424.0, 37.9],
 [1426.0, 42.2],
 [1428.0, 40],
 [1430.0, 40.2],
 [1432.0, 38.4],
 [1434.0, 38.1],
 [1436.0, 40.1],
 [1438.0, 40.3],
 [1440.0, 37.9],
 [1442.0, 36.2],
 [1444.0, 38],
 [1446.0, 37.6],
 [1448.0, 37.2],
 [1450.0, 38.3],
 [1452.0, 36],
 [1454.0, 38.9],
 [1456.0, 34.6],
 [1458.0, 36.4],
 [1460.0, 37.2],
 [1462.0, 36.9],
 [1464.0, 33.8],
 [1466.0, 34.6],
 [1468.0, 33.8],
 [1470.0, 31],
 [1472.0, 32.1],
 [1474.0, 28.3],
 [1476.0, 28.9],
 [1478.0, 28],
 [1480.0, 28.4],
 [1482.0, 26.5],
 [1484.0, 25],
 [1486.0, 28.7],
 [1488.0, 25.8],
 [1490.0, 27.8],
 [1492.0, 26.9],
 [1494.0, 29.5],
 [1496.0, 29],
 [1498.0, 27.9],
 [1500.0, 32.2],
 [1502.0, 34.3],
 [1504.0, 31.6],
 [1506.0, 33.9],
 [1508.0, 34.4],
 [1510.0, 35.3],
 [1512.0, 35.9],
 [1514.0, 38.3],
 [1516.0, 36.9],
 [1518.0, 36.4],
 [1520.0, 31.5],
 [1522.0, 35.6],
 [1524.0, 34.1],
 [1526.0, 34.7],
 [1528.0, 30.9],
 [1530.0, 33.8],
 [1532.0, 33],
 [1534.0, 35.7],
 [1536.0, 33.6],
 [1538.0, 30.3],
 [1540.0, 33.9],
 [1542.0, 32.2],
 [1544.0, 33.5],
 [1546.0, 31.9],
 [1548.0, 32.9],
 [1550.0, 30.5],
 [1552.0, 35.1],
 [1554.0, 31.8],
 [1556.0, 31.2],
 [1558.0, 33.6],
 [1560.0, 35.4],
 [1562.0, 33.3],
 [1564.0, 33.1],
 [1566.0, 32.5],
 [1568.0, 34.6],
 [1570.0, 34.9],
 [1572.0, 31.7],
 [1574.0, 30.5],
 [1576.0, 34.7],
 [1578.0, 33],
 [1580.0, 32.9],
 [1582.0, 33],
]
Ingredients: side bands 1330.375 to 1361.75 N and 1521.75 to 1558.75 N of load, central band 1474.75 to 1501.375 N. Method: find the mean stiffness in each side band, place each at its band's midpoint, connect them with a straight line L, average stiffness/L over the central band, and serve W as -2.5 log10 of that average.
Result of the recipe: 0.26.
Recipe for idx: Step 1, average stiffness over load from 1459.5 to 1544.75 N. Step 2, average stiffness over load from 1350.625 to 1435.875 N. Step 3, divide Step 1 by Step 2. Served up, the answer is 0.83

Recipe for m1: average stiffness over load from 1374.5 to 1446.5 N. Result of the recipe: 38.6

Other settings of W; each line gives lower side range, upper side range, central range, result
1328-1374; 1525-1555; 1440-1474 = 0.04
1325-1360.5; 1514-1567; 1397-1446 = 0.01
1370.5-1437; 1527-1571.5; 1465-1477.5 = 0.15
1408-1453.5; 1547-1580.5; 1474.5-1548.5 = 0.11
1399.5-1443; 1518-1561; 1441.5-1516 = 0.11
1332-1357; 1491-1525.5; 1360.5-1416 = 0.09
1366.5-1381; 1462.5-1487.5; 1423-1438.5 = -0.18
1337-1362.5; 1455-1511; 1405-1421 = -0.07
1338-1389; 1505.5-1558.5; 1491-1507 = 0.14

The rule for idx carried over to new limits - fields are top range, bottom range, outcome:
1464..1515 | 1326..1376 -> 0.73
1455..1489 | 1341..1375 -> 0.77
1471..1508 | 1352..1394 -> 0.76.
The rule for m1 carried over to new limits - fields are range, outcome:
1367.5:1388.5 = 37.9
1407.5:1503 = 34.9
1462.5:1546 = 31.9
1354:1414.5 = 38.4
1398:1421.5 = 39.5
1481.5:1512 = 30.2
